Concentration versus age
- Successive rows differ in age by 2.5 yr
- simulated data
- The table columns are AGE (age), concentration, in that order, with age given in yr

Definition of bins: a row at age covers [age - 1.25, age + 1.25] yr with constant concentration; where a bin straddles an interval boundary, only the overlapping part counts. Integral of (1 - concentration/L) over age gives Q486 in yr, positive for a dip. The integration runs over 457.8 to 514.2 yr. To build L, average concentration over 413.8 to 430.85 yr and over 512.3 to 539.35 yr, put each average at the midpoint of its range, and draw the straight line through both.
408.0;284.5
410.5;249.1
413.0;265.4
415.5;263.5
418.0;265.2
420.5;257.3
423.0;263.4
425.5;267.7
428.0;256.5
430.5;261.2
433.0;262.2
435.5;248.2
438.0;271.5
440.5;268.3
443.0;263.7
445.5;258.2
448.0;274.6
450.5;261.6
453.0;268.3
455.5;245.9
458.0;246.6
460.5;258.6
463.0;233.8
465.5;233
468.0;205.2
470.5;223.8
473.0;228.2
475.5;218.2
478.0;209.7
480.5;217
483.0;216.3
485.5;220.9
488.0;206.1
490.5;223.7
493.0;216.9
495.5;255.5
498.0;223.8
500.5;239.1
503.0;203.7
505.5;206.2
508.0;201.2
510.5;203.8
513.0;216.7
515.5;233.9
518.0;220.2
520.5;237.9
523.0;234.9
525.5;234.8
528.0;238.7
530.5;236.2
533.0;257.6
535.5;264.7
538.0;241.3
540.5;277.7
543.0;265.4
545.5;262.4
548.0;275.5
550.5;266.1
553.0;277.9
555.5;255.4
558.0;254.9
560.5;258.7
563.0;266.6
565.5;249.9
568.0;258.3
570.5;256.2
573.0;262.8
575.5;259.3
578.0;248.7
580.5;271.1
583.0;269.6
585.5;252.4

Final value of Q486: 5.9 yr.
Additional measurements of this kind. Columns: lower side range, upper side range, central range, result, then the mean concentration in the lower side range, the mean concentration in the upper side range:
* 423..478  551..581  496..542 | 4.21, 250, 260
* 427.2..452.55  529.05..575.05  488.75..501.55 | 1.51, 263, 260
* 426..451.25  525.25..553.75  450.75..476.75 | 2.45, 263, 259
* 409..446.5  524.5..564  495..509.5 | 2.24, 262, 258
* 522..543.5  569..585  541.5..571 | -0.80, 250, 261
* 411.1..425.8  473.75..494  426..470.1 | -2.14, 263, 216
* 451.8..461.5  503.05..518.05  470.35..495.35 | 1.54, 255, 212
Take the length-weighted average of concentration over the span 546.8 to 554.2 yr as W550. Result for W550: 273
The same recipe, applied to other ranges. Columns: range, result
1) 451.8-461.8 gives 255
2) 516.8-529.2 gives 233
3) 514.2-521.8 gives 231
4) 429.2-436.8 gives 257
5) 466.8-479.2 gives 217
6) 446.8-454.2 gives 268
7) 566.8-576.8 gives 259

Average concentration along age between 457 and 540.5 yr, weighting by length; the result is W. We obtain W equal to 228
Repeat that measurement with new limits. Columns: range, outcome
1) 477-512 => 217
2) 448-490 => 232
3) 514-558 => 252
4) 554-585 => 259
